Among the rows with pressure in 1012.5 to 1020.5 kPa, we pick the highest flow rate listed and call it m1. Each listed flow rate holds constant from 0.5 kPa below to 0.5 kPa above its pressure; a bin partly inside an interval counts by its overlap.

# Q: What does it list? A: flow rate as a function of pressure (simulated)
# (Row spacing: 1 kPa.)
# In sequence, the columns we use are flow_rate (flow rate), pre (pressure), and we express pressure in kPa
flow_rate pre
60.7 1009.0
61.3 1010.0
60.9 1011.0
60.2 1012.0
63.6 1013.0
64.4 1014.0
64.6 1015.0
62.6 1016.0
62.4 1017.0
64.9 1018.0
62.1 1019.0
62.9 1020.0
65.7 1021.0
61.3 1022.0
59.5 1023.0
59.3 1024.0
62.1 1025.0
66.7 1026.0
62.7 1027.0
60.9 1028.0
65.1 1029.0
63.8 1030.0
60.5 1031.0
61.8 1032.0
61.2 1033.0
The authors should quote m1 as 64.9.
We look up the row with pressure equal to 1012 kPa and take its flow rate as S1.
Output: 60.2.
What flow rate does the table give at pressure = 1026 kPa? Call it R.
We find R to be 66.7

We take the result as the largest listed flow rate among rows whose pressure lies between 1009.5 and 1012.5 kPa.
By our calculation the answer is 61.3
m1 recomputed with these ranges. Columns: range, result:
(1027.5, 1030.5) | 65.1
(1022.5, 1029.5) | 66.7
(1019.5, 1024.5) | 65.7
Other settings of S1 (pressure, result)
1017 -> 62.4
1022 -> 61.3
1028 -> 60.9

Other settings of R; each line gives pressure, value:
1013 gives 63.6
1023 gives 59.5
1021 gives 65.7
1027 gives 62.7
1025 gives 62.1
